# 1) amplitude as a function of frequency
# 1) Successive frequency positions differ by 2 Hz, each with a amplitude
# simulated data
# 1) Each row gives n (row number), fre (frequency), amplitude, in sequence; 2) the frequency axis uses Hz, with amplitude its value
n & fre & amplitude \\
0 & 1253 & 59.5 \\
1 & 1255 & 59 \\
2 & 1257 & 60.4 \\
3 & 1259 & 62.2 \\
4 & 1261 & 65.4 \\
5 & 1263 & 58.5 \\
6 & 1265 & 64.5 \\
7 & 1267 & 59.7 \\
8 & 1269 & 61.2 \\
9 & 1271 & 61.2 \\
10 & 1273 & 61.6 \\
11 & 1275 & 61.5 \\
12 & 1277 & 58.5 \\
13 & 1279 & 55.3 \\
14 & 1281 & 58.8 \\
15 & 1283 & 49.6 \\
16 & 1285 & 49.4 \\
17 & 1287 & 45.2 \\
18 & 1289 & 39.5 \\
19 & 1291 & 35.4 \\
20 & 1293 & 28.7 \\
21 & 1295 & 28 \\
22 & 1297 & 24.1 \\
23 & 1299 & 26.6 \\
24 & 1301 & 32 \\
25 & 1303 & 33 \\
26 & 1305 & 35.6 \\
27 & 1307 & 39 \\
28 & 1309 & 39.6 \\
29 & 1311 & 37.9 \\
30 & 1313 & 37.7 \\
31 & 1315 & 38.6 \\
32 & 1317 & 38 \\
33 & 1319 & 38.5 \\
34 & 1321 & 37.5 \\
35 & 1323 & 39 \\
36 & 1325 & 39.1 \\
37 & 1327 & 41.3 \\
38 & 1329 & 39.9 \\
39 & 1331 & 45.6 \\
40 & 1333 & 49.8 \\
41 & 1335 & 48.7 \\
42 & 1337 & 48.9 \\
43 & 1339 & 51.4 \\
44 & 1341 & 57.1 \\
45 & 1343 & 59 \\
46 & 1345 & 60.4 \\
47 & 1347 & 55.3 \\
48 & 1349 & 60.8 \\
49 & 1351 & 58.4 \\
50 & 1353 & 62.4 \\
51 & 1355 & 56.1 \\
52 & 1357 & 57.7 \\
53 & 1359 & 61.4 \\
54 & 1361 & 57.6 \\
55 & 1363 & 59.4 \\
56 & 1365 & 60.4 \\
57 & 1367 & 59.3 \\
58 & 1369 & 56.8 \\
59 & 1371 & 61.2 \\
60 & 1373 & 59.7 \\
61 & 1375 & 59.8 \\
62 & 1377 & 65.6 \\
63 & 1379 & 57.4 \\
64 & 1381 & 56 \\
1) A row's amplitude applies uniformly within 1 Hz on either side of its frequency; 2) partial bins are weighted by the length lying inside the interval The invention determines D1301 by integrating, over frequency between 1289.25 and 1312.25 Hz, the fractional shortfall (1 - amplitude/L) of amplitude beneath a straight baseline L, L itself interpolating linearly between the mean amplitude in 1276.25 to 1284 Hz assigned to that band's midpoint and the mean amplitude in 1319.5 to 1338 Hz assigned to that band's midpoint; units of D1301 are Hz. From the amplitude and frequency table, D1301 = 7.84 Hz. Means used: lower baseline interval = 55.5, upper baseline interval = 43.2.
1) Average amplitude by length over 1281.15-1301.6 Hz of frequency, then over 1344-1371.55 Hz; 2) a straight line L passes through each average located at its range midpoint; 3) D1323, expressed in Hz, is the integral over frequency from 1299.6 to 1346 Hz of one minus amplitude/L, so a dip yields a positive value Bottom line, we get 4.8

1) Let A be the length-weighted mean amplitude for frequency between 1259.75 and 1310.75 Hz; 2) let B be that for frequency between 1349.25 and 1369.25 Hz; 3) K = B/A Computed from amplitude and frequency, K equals 1.3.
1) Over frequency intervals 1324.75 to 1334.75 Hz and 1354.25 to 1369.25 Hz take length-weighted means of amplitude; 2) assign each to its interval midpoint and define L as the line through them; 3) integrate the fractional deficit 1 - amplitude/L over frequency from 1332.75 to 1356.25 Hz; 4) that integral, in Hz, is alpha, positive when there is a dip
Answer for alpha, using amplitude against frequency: -2.4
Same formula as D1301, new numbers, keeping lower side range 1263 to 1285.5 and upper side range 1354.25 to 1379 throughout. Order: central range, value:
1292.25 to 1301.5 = 4.9 Hz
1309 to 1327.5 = 6.4 Hz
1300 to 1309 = 3.6 Hz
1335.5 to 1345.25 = 0.8 Hz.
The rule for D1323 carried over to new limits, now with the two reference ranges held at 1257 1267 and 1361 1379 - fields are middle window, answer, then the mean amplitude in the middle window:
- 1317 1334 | 5.5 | 41.1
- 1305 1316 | 4.1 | 38.3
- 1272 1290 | 2.5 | 53.3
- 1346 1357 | 0.3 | 58.5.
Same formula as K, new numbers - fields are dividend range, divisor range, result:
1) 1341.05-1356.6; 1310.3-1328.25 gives 1.52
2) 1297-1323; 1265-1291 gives 0.65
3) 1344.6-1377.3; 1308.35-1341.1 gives 1.40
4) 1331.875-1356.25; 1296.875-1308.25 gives 1.71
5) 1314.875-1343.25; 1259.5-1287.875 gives 0.77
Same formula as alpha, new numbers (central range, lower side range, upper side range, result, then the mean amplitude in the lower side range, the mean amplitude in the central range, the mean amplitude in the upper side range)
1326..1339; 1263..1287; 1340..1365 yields 2.76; 57.8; 46.1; 58.9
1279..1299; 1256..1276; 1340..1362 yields 6.87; 61.6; 40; 58.7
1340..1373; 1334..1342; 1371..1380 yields -1.78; 51.5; 59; 60.7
